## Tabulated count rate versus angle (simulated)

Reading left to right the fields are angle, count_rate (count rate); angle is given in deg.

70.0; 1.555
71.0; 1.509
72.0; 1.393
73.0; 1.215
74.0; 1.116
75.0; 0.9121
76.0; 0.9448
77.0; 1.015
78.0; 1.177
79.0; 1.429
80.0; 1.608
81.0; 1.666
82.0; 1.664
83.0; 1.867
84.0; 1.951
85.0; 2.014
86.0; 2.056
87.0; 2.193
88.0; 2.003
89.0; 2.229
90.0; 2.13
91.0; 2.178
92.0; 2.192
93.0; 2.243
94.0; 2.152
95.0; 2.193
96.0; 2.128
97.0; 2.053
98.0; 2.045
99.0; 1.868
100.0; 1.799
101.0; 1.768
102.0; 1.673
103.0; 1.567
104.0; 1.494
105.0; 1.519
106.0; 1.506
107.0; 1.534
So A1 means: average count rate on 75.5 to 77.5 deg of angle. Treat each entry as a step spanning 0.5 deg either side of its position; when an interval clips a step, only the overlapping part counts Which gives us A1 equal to 0.98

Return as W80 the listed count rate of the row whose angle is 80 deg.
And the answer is 1.608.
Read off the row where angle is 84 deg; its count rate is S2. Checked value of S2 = 1.951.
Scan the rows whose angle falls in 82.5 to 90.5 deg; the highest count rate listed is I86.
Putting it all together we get 2.229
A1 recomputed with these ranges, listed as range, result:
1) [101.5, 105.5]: 1.56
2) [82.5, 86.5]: 1.97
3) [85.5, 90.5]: 2.12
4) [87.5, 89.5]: 2.12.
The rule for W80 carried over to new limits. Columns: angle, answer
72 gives 1.393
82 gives 1.664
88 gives 2.003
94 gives 2.152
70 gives 1.555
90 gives 2.13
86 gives 2.056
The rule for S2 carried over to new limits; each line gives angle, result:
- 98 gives 2.045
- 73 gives 1.215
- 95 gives 2.193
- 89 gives 2.229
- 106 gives 1.506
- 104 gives 1.494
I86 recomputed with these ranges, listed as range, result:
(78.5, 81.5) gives 1.666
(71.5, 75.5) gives 1.393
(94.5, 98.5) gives 2.193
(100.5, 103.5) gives 1.768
